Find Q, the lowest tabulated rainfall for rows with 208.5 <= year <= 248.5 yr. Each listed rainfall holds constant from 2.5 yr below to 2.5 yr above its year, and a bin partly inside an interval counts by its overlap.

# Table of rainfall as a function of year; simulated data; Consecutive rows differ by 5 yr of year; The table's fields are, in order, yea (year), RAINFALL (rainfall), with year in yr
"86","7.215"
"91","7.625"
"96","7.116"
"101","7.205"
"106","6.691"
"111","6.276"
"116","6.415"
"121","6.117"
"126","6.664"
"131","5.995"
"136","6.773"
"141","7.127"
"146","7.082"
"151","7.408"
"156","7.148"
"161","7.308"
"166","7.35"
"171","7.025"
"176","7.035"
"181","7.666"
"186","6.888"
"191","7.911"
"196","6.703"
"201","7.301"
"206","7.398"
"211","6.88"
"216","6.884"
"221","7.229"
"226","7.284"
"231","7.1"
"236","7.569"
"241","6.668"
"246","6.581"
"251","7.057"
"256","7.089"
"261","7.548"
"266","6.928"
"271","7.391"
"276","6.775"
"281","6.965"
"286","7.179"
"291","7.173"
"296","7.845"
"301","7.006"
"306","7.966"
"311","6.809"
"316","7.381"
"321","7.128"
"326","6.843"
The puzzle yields 6.581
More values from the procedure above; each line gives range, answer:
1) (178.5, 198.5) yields 6.703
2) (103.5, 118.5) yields 6.276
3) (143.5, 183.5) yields 7.025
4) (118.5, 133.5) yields 5.995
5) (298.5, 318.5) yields 6.809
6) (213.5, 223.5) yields 6.884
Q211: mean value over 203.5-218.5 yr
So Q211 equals 7.05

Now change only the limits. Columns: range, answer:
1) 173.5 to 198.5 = 7.24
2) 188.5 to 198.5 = 7.31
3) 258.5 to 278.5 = 7.16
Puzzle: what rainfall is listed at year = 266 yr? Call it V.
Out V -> 6.928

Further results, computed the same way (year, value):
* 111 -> 6.276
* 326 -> 6.843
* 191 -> 7.911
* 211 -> 6.88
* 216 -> 6.884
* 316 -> 7.381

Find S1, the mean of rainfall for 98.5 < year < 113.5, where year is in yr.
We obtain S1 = 6.72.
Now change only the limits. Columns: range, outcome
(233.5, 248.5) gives 6.94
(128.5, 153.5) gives 6.88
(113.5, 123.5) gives 6.27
